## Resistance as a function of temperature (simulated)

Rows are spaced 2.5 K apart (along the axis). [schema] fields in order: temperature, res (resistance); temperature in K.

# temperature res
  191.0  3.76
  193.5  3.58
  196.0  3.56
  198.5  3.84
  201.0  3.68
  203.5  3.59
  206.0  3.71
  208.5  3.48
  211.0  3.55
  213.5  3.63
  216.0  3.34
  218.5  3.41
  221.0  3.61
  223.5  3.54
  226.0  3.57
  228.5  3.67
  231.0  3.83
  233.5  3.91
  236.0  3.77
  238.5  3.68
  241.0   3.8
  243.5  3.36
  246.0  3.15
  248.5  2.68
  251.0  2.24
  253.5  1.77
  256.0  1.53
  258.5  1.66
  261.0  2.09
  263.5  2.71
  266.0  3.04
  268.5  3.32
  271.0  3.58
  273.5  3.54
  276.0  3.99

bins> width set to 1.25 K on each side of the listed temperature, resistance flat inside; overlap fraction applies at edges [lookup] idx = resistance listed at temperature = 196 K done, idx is 3.56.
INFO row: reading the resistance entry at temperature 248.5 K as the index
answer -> 2.68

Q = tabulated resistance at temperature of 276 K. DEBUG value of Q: 3.99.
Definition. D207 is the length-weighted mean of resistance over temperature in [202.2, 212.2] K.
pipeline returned 3.58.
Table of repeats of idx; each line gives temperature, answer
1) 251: 2.24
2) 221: 3.61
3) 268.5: 3.32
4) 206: 3.71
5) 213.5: 3.63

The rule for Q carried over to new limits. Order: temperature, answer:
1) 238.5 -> 3.68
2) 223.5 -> 3.54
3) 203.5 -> 3.59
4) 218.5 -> 3.41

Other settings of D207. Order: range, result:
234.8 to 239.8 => 3.73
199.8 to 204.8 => 3.64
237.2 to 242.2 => 3.74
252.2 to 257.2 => 1.66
